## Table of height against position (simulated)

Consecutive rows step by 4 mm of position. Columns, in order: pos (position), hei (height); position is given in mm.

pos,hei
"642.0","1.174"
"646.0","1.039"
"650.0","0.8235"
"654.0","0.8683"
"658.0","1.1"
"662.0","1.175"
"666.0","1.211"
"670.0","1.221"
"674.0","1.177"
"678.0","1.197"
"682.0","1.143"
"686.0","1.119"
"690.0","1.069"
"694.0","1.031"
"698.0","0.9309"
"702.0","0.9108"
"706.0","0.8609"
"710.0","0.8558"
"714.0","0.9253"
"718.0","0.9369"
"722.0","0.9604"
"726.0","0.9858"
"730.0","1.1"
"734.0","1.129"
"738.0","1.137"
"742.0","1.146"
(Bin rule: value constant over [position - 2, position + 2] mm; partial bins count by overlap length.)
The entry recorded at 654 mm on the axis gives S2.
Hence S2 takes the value 0.8683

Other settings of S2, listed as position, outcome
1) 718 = 0.9369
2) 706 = 0.8609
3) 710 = 0.8558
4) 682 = 1.143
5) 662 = 1.175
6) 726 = 0.9858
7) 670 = 1.221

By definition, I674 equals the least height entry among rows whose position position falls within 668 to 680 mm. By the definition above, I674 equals 1.177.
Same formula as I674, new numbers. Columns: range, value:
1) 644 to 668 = 0.8235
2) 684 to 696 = 1.031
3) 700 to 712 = 0.8558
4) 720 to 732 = 0.9604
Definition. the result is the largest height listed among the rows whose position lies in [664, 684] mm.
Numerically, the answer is 1.221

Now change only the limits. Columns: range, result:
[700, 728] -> 0.9858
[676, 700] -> 1.197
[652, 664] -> 1.175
